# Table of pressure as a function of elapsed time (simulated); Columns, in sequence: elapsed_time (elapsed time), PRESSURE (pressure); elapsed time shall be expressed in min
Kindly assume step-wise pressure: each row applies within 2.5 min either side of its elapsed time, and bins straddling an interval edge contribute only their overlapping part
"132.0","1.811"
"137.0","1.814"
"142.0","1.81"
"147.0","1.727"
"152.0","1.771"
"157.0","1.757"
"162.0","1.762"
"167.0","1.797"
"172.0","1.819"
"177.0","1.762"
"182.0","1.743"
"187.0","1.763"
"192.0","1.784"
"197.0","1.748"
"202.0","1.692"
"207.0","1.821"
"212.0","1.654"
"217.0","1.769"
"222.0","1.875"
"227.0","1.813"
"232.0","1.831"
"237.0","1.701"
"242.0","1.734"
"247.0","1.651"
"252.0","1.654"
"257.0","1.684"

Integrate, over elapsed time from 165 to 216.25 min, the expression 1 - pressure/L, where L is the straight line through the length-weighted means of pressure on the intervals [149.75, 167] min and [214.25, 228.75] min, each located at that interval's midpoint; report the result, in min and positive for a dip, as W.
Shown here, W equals 1.0 min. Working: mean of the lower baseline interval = 1.77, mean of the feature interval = 1.76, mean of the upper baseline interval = 1.82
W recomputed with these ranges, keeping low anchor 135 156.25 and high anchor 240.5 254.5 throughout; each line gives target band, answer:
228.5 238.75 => -0.5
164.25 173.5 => -0.3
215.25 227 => -0.8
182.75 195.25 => -0.2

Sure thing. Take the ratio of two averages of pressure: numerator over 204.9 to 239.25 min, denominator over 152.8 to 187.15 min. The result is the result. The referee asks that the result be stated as 1.00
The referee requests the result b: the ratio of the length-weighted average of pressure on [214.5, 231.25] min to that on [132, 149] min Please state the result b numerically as 1.0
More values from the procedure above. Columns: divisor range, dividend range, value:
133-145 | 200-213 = 0.96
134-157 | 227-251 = 0.97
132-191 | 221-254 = 0.98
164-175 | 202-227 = 0.98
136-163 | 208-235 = 1.01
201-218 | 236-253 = 0.97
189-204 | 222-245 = 1.02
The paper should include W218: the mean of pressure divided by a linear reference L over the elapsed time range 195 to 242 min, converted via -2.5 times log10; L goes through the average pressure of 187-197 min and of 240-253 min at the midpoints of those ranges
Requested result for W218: -0.02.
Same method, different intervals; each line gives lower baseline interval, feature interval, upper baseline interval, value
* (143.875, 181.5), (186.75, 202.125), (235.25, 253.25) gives -0.010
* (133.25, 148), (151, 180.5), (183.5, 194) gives 0.002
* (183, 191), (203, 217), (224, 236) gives 0.030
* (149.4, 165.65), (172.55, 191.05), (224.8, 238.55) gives 0.005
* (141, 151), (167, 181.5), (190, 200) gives -0.014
